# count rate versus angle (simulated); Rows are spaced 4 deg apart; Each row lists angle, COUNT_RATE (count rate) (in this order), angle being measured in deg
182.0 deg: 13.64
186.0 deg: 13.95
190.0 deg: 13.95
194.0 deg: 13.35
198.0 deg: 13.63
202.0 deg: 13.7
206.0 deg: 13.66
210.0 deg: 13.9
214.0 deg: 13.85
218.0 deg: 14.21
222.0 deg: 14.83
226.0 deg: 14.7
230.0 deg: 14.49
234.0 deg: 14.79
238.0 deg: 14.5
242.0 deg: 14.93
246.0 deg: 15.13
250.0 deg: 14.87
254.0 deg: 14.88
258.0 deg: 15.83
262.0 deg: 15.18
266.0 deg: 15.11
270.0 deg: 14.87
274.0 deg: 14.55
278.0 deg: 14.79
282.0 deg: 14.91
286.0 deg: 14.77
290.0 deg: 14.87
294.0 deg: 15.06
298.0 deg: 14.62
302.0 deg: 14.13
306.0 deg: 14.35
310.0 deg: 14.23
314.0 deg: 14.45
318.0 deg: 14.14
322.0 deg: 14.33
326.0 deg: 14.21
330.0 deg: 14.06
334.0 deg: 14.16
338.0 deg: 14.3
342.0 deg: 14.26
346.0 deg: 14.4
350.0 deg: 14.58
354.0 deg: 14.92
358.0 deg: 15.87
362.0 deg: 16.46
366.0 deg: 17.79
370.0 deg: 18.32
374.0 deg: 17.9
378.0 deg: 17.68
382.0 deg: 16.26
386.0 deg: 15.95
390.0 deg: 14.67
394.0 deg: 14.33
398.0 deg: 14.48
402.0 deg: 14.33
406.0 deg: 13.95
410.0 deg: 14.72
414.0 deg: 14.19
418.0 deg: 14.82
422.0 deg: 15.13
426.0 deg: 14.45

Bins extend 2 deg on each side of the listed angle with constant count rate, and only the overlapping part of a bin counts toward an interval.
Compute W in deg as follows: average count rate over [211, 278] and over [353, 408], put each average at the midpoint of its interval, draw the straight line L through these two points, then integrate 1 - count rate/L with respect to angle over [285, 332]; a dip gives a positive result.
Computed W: 2.7 deg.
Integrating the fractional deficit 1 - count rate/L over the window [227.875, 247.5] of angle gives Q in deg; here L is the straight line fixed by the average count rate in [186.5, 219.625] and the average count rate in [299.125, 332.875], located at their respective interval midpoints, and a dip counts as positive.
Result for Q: -1.17 deg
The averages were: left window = 13.8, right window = 14.2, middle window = 14.8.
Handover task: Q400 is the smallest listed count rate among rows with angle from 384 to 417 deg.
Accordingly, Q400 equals 13.95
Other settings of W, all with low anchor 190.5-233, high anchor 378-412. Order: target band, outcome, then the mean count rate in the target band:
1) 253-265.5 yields -0.9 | 15.3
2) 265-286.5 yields -0.7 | 14.8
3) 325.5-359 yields 0.5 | 14.5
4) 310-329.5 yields 0.5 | 14.3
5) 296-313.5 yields 0.2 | 14.3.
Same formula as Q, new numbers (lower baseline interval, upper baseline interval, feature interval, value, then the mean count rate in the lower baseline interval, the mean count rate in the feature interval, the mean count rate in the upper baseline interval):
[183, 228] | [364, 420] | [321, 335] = 0.8 deg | 14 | 14.2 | 15.7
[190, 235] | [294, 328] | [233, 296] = -3.2 deg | 14.1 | 14.9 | 14.4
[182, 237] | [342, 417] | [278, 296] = -0.2 deg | 14.1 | 14.9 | 15.6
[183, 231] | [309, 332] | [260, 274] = -0.8 deg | 14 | 15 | 14.2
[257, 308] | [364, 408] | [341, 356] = 1.0 deg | 14.8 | 14.6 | 16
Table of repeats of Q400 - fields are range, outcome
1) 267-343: 14.06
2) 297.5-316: 14.13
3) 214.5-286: 14.21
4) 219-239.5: 14.49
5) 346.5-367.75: 14.58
